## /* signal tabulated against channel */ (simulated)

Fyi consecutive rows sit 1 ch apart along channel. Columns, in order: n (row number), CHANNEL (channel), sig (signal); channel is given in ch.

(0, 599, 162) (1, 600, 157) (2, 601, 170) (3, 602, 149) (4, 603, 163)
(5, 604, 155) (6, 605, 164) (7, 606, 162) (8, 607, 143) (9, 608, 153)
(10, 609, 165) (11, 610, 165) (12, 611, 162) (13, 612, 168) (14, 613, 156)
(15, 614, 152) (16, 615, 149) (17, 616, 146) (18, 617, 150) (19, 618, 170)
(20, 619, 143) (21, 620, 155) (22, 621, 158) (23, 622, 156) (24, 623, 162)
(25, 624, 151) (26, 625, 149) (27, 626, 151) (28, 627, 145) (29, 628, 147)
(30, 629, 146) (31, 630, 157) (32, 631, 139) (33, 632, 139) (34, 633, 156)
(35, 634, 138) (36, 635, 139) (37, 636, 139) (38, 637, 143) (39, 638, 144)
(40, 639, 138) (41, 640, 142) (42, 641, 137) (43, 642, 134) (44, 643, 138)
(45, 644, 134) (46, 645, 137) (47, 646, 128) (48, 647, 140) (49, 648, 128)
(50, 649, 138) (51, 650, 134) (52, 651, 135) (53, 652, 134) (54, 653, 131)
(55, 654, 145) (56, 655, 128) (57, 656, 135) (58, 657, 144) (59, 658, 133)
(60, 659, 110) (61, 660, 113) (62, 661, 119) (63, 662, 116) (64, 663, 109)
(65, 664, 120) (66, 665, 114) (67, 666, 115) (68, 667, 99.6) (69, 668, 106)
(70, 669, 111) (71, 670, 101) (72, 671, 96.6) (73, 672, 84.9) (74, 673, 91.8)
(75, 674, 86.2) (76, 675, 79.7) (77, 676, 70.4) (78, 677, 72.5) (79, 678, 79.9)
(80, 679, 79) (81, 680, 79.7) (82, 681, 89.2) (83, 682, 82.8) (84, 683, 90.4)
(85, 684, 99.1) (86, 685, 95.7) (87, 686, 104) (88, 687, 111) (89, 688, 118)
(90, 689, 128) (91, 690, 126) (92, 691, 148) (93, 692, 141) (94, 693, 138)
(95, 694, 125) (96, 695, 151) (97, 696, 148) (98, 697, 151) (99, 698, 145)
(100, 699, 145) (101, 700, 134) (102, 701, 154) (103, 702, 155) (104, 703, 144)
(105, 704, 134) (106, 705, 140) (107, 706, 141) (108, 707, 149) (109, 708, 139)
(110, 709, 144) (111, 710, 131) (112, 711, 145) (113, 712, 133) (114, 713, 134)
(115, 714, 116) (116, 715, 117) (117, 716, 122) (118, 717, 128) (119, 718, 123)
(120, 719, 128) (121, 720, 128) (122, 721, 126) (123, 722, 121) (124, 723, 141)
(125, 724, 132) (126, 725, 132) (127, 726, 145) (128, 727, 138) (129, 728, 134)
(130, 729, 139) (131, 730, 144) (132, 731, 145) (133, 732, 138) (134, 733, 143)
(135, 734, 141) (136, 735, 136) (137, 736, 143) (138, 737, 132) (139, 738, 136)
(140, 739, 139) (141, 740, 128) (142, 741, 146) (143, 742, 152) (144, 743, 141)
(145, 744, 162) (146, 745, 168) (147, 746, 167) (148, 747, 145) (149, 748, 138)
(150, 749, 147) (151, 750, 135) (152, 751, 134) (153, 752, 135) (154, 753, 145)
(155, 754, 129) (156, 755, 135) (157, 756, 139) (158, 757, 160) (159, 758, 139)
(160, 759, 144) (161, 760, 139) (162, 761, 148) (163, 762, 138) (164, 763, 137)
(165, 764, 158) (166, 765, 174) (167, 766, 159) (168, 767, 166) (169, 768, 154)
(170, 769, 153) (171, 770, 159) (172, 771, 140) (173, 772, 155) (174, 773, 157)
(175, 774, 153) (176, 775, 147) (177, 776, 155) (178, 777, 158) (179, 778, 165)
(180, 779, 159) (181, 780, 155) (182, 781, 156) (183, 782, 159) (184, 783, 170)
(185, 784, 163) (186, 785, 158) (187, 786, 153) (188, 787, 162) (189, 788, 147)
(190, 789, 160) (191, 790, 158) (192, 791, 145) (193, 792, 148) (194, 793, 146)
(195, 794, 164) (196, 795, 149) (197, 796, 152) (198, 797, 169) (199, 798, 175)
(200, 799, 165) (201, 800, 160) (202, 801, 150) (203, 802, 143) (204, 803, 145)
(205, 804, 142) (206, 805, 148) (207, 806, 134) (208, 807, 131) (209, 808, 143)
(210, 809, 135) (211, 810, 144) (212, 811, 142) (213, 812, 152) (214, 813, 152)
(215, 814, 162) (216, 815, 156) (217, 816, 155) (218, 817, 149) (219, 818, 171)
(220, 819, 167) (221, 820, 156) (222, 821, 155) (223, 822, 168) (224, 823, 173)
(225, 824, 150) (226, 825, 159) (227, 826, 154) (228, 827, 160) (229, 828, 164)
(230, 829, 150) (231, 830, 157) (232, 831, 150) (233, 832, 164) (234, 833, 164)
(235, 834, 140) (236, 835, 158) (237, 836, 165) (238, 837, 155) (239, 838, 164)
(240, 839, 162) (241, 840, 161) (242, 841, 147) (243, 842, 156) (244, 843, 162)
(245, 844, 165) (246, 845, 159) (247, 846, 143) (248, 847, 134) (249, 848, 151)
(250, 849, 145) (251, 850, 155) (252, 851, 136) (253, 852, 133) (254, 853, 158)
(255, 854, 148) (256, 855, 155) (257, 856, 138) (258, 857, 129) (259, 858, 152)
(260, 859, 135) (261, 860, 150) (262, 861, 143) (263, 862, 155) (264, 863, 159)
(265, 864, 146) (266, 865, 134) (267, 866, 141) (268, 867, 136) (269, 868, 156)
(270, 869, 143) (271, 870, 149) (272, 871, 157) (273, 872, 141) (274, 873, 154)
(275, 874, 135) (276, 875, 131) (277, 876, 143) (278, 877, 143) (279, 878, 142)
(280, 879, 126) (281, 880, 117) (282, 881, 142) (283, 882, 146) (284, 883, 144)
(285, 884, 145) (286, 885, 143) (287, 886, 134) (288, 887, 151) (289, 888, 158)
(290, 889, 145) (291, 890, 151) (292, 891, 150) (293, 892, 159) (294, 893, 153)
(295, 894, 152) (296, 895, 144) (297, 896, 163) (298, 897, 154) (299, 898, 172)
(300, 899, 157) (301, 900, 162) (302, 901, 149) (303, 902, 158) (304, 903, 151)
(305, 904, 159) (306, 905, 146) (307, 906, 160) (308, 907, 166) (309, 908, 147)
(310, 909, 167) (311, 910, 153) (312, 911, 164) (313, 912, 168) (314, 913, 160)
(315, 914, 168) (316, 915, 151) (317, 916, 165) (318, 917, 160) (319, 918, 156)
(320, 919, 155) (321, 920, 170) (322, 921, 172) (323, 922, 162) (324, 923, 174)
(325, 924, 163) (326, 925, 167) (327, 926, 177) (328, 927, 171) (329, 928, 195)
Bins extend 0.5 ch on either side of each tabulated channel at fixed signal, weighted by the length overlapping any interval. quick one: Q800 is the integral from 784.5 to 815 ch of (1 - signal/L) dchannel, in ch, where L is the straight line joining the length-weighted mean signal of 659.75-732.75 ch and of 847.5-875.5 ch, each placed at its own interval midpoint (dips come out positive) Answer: -3.3 ch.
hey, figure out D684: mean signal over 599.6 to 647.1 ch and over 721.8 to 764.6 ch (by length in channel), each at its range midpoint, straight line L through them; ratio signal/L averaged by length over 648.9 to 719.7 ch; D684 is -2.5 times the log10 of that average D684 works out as 0.21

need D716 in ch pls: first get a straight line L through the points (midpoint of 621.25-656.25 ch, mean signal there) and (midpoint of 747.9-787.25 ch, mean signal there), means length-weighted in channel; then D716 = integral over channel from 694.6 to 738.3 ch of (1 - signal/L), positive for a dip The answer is 2.86 ch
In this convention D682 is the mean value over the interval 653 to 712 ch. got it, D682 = 119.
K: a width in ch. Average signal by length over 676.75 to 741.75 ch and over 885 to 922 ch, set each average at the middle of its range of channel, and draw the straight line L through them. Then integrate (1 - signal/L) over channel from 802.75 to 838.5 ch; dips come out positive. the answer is -2.2 ch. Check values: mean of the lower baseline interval 129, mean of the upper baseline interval 157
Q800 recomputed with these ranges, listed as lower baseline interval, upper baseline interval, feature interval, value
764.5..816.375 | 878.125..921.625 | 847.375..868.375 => 1.2 ch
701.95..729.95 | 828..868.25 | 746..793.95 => -3.4 ch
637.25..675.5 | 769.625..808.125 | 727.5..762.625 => 0.2 ch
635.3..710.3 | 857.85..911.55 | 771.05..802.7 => -4.6 ch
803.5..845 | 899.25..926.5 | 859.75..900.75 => 3.0 ch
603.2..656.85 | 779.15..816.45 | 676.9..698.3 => 5.0 ch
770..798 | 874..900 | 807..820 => 0.1 ch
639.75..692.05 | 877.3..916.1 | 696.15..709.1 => -2.6 ch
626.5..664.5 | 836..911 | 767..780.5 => -1.1 ch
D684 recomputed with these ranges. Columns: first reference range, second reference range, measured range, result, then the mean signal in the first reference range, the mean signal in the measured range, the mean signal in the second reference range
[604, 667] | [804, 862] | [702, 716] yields 0.07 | 142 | 136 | 152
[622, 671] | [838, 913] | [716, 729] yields 0.06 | 133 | 131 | 149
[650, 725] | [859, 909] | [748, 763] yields -0.08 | 121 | 140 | 148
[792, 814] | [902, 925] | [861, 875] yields 0.07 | 150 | 146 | 161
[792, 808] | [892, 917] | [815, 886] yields 0.03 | 151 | 150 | 158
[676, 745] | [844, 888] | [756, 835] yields -0.12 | 130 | 154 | 144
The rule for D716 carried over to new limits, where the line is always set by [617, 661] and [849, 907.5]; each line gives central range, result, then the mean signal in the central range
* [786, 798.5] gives -0.95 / 156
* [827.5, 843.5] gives -1.22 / 157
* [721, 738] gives 0.71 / 137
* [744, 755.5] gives -0.03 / 144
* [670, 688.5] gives 6.80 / 89.8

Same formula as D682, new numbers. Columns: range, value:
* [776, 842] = 155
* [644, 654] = 134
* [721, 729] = 134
